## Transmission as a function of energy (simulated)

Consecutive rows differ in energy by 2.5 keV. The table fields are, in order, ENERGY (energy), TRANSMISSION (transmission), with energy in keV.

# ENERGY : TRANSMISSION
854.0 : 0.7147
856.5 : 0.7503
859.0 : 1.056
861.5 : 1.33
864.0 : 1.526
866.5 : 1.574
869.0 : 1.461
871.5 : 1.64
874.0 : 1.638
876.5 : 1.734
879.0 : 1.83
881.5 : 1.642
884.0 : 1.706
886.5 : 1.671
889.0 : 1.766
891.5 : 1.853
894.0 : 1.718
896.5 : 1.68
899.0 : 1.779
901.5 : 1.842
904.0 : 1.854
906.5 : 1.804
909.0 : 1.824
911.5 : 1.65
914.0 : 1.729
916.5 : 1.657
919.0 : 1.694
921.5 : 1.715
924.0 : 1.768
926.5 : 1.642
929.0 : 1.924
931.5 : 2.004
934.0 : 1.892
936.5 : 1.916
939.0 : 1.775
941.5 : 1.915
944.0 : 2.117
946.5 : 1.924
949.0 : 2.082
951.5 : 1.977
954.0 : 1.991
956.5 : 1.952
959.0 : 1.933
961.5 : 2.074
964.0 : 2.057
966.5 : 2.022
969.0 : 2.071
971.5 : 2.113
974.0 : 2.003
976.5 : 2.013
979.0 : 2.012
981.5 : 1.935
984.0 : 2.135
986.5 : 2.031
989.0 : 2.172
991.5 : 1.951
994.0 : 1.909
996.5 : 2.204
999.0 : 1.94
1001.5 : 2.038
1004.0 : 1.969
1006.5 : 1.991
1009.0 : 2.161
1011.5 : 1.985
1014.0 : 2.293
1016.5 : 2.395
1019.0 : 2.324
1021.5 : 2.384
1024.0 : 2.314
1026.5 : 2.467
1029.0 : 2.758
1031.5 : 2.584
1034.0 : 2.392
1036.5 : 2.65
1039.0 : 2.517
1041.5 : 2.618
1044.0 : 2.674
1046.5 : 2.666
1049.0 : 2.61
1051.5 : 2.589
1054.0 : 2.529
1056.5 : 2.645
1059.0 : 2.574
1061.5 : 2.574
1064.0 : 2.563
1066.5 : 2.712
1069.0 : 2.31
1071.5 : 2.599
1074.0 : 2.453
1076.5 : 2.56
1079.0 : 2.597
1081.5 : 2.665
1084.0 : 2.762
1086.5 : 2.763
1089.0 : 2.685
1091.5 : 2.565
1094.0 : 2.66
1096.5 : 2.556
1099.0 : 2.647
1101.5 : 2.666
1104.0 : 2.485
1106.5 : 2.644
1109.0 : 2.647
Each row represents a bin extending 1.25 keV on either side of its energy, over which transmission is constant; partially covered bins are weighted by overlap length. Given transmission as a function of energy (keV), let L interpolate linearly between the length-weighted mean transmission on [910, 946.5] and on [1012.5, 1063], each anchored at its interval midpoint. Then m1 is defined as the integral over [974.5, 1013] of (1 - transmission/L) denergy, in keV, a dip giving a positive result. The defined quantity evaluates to 3.6 keV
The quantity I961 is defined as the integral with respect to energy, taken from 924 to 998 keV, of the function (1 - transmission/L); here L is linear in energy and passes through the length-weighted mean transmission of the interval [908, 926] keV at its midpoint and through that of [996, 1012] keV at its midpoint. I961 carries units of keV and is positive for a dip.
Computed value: -4.4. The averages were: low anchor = 1.71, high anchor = 2.04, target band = 1.99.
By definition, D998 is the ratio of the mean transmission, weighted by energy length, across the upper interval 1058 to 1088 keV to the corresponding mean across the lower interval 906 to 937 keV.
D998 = 1.5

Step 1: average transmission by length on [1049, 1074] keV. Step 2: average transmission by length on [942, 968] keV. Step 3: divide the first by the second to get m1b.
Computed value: 1.27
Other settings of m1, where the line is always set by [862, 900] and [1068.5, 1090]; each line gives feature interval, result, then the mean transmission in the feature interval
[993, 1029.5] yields 1.46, 2.2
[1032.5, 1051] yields -1.20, 2.59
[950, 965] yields 0.27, 2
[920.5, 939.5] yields 0.72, 1.83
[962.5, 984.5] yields 0.75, 2.04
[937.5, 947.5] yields 0.16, 1.93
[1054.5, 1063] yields -0.27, 2.59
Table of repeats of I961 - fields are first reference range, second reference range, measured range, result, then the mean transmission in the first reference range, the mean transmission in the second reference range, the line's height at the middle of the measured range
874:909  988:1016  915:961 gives 0.09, 1.76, 2.06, 1.89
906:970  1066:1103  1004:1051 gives -1.80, 1.89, 2.61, 2.33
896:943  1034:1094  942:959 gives -0.26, 1.8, 2.6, 1.97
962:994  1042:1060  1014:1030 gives -0.26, 2.04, 2.61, 2.38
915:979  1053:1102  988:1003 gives 1.02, 1.93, 2.6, 2.18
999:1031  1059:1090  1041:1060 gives -1.19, 2.25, 2.6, 2.46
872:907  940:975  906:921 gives 0.97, 1.75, 2.01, 1.84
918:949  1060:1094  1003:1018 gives 0.83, 1.87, 2.6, 2.26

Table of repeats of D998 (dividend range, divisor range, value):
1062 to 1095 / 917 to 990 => 1.33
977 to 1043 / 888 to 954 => 1.22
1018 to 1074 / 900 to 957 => 1.37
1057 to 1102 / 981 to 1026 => 1.22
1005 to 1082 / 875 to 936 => 1.41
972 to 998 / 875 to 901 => 1.17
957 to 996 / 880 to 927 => 1.17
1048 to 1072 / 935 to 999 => 1.28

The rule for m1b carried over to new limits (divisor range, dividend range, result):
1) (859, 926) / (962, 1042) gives 1.30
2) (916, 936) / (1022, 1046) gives 1.42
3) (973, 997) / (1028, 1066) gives 1.28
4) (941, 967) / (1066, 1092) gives 1.30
